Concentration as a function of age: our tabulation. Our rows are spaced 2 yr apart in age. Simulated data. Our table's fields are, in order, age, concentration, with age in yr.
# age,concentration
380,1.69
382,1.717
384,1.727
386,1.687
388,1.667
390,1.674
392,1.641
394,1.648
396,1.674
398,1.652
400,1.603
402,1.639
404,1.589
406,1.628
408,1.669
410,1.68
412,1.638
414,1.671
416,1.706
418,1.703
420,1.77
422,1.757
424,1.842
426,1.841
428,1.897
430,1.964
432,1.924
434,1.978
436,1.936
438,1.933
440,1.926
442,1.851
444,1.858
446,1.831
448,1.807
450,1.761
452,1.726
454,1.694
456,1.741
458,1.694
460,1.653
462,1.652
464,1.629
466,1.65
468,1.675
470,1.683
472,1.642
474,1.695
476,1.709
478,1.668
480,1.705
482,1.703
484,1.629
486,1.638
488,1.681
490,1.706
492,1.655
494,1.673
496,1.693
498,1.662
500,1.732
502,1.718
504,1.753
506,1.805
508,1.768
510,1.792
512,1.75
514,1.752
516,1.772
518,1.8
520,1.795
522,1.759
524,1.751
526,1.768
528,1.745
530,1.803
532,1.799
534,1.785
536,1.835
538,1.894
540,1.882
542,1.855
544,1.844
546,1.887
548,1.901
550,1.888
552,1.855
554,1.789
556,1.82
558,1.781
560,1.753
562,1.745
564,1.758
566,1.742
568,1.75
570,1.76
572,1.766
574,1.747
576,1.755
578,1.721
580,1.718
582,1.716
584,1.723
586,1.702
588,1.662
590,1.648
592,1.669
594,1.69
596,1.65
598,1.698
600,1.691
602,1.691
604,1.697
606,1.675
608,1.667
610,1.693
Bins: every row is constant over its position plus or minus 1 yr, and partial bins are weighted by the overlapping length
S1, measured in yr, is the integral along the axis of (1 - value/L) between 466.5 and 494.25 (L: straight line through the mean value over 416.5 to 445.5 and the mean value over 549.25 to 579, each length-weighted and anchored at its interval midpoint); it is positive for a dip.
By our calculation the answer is 2.38 yr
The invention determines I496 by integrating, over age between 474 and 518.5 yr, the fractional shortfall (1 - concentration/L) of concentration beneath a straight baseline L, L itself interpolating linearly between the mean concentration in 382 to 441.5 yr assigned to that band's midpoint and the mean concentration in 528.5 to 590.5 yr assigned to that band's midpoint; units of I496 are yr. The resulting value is 1.3 yr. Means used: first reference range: 1.75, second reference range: 1.78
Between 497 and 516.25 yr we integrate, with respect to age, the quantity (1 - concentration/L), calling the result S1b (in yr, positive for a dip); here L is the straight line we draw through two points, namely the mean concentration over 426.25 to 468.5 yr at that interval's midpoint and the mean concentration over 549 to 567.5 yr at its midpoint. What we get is 0.5 yr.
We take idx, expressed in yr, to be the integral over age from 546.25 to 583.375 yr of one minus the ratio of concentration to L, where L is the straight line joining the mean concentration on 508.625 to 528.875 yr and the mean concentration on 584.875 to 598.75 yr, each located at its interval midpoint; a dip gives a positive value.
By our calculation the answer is -1.5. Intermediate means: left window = 1.77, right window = 1.67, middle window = 1.78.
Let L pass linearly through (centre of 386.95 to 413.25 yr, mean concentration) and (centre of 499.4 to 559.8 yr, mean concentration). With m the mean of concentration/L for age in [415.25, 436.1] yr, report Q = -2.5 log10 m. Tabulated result -0.10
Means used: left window 1.65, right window 1.8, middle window 1.84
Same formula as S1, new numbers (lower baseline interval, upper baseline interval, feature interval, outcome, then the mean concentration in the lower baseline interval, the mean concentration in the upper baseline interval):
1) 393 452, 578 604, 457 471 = 0.71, 1.77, 1.69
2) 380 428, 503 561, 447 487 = 1.38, 1.69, 1.81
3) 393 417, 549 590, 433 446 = -1.83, 1.65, 1.75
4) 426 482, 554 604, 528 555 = -1.63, 1.77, 1.72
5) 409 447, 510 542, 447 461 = 0.72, 1.83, 1.79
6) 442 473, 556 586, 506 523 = -0.43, 1.72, 1.75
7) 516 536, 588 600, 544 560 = -0.93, 1.78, 1.67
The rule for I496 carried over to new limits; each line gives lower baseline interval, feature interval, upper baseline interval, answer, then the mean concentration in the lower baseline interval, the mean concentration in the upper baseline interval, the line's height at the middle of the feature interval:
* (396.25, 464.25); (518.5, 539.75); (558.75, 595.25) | -0.7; 1.76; 1.72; 1.74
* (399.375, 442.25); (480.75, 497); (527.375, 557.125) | 1.3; 1.78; 1.84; 1.81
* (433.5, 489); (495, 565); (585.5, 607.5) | -3.4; 1.74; 1.68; 1.71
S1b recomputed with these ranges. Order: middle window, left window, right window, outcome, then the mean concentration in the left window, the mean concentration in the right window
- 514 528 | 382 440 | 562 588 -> -0.3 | 1.74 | 1.74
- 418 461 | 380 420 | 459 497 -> -4.0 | 1.67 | 1.67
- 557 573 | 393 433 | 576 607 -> -0.6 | 1.72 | 1.69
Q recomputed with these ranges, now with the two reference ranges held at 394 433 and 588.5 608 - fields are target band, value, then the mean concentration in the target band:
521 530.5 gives -0.042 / 1.76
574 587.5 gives -0.025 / 1.72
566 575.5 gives -0.044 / 1.75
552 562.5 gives -0.061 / 1.79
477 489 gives 0.024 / 1.67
